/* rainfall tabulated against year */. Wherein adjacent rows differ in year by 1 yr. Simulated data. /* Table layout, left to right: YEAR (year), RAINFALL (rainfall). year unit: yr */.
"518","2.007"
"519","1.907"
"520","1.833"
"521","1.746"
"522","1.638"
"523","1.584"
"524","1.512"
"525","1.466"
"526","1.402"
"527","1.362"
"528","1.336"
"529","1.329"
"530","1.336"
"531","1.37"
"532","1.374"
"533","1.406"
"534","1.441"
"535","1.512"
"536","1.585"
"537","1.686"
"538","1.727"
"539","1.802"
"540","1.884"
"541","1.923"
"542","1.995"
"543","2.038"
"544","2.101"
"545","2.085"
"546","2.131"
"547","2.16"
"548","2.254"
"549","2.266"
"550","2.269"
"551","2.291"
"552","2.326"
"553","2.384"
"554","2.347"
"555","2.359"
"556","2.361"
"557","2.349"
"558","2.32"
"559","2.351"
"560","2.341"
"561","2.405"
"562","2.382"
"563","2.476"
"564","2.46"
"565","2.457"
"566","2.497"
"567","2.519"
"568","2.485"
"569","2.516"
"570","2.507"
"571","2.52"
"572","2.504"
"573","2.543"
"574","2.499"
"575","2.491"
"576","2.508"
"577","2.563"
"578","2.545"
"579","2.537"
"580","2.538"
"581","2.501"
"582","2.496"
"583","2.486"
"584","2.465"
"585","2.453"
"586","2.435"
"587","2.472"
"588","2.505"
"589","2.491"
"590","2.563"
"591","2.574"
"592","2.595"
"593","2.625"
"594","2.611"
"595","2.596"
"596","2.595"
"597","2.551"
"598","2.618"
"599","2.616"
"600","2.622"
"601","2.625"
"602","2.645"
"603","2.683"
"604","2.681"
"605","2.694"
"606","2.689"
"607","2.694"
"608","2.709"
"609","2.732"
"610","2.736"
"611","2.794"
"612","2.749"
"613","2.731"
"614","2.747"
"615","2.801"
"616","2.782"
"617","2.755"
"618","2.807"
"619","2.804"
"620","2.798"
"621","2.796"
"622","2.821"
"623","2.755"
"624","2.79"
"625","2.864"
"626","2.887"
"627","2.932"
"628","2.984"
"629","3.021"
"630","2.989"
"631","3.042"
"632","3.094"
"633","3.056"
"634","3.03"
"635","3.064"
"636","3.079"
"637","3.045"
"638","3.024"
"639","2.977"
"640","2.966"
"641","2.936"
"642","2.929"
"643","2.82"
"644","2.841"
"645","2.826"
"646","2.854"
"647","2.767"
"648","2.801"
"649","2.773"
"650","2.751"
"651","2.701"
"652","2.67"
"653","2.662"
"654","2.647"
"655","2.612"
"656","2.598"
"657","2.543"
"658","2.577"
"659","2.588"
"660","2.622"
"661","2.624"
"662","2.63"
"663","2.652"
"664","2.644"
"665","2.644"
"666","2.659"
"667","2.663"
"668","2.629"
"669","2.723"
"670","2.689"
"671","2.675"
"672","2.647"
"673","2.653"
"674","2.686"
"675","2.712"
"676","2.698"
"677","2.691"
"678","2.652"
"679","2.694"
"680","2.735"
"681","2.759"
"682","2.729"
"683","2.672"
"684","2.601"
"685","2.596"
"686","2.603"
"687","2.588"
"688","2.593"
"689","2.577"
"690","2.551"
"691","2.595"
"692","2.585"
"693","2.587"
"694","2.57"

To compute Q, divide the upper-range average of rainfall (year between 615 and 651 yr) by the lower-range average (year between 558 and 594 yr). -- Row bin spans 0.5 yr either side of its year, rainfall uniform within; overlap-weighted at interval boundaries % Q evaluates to 1.16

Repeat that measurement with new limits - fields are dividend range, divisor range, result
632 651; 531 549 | 1.60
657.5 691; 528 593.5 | 1.19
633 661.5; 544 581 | 1.17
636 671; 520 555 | 1.52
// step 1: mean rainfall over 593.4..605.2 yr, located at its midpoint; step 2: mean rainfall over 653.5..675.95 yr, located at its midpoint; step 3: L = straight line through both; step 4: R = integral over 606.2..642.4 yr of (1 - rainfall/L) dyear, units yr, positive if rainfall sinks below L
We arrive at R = -3.4 yr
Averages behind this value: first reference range 2.63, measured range 2.88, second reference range 2.64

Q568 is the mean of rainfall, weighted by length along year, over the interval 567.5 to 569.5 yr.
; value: 2.5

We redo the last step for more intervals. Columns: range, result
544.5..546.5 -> 2.11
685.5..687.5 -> 2.6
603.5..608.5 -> 2.69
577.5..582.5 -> 2.52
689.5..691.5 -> 2.57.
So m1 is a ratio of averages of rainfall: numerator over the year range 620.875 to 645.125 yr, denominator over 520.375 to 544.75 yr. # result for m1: 1.83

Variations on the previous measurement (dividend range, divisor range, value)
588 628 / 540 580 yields 1.15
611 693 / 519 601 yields 1.26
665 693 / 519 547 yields 1.59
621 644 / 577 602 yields 1.16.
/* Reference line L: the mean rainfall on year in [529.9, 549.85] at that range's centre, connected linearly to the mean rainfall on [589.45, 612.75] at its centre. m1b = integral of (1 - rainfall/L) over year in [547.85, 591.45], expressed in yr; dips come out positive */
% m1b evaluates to -4.5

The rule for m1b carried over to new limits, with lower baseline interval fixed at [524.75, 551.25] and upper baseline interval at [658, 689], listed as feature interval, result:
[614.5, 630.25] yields -3.60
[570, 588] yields -4.21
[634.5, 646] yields -2.44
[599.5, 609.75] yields -2.23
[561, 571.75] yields -2.94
